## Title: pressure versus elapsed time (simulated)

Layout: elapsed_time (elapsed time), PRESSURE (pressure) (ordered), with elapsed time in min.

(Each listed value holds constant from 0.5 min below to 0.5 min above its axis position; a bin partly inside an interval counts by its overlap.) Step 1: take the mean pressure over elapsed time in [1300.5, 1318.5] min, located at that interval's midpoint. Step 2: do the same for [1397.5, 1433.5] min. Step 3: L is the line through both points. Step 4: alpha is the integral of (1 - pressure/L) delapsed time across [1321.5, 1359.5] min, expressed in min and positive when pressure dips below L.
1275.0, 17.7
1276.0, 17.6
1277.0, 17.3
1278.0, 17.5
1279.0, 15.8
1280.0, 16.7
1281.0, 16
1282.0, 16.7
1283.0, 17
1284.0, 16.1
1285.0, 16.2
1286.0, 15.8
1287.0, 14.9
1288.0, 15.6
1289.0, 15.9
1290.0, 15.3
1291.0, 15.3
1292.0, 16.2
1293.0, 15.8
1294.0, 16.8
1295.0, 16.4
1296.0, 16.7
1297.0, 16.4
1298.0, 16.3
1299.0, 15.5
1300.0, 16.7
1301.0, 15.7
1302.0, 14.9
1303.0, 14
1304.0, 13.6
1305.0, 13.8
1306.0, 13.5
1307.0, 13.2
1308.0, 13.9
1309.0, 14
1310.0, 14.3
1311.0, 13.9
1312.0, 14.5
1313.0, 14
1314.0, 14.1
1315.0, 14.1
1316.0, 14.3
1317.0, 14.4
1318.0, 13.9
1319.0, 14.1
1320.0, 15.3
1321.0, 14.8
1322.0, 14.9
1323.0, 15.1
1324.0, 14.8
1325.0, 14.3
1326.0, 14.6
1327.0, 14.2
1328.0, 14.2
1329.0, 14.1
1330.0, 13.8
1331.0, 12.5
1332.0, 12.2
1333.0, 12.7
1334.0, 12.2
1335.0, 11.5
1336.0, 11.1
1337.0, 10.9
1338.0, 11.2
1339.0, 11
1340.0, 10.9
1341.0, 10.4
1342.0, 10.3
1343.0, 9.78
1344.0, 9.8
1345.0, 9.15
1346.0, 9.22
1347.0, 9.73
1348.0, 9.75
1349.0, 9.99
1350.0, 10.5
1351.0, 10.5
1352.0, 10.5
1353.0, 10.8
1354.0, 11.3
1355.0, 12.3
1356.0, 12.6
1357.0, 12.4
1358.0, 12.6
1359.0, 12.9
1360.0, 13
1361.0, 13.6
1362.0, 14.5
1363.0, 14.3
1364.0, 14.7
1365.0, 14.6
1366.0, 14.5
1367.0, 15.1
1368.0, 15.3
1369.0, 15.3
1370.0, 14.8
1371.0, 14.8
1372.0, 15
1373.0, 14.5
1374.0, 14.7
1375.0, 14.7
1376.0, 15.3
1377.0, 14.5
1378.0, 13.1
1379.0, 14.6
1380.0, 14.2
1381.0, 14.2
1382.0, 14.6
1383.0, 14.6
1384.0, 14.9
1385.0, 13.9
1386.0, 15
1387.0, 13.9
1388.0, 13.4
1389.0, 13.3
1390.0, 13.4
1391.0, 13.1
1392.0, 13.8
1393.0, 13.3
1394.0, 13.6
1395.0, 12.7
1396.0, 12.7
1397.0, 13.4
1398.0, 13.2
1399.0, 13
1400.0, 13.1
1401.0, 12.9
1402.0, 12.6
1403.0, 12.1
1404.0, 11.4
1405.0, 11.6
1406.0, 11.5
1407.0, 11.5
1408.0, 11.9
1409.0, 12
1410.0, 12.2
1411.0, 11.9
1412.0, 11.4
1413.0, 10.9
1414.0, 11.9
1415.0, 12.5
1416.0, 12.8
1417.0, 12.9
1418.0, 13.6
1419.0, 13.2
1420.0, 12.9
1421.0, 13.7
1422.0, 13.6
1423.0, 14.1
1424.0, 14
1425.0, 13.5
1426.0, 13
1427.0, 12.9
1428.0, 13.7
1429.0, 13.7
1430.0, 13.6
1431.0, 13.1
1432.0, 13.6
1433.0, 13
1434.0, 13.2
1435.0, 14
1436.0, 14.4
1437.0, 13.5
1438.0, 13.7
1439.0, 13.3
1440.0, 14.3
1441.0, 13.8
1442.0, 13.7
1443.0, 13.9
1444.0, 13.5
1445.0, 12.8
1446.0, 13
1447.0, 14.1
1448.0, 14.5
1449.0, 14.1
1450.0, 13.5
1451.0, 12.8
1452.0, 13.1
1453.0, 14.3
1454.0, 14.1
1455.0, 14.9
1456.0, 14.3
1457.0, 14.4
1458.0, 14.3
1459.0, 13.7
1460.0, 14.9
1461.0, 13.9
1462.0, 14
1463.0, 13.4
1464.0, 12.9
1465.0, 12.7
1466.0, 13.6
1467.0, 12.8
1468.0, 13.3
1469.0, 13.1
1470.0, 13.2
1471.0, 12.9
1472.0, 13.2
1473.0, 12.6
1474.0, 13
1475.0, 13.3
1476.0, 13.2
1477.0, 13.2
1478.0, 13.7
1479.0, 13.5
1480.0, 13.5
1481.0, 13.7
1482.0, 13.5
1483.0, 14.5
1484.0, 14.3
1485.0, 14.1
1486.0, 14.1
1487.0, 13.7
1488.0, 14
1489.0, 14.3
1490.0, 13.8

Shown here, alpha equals 5.16 min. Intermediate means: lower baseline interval 14.1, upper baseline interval 12.7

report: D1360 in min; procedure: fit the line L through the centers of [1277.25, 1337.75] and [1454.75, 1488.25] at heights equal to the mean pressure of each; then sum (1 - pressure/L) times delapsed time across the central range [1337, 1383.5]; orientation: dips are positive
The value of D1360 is 5.3 min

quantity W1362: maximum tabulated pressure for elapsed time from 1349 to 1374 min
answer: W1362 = 15.3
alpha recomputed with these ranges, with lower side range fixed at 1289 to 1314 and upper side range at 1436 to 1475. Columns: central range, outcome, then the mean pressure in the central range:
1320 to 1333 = 0.6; 14.1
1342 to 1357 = 4.2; 10.5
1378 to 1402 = 1.0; 13.7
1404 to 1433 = 2.5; 12.7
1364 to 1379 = -0.4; 14.7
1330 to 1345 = 3.6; 11.2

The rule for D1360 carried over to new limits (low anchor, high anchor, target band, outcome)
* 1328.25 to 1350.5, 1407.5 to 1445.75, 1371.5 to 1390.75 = -3.56 min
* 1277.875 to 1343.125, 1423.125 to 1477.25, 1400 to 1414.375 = 2.00 min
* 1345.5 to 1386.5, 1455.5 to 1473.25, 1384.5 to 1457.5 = 1.23 min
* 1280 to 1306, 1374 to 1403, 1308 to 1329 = 1.13 min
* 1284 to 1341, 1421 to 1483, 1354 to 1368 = 0.43 min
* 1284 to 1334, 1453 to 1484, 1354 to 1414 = 3.18 min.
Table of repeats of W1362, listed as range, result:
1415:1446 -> 14.4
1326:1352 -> 14.6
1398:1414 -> 13.2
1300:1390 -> 16.7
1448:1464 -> 14.9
